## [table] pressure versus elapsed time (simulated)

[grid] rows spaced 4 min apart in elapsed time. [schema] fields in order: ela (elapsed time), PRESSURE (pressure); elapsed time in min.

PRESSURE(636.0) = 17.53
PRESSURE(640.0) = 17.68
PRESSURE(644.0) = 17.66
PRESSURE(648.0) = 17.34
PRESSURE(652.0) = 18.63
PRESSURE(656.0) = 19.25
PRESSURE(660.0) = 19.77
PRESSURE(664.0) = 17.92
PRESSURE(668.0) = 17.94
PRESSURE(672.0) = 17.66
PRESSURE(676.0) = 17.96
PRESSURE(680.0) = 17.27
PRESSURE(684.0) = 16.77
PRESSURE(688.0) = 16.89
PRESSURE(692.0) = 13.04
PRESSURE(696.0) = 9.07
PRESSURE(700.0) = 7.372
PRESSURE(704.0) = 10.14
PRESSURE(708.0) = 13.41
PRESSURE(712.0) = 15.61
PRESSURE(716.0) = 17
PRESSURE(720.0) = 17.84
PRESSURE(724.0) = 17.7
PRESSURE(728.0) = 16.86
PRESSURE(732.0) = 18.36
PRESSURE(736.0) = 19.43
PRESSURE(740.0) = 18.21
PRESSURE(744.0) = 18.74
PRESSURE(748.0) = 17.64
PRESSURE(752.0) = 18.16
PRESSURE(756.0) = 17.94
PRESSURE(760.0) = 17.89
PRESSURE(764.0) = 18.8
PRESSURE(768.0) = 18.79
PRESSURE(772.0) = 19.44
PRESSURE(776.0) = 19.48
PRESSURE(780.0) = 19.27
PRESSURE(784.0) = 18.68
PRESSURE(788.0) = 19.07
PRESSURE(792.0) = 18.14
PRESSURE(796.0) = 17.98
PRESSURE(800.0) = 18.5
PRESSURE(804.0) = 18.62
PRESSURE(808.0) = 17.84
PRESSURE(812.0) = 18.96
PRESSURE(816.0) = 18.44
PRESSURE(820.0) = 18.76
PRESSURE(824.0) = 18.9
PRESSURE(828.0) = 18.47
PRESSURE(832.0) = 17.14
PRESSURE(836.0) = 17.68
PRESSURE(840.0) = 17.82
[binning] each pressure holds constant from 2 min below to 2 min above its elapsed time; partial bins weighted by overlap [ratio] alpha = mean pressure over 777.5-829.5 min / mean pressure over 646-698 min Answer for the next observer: 1.10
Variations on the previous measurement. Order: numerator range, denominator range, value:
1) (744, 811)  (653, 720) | 1.19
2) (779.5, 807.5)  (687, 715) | 1.52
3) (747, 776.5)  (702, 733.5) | 1.17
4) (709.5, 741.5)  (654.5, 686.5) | 0.97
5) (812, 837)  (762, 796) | 0.97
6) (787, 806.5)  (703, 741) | 1.11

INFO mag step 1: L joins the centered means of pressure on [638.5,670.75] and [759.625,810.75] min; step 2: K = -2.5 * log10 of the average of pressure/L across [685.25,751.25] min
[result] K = 0.19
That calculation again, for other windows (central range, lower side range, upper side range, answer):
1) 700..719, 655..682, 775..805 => 0.33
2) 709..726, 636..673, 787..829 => 0.09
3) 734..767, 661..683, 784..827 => -0.01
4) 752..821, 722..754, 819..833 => -0.02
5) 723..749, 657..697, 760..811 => -0.02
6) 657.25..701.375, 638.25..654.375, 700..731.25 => 0.06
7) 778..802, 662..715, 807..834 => -0.06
